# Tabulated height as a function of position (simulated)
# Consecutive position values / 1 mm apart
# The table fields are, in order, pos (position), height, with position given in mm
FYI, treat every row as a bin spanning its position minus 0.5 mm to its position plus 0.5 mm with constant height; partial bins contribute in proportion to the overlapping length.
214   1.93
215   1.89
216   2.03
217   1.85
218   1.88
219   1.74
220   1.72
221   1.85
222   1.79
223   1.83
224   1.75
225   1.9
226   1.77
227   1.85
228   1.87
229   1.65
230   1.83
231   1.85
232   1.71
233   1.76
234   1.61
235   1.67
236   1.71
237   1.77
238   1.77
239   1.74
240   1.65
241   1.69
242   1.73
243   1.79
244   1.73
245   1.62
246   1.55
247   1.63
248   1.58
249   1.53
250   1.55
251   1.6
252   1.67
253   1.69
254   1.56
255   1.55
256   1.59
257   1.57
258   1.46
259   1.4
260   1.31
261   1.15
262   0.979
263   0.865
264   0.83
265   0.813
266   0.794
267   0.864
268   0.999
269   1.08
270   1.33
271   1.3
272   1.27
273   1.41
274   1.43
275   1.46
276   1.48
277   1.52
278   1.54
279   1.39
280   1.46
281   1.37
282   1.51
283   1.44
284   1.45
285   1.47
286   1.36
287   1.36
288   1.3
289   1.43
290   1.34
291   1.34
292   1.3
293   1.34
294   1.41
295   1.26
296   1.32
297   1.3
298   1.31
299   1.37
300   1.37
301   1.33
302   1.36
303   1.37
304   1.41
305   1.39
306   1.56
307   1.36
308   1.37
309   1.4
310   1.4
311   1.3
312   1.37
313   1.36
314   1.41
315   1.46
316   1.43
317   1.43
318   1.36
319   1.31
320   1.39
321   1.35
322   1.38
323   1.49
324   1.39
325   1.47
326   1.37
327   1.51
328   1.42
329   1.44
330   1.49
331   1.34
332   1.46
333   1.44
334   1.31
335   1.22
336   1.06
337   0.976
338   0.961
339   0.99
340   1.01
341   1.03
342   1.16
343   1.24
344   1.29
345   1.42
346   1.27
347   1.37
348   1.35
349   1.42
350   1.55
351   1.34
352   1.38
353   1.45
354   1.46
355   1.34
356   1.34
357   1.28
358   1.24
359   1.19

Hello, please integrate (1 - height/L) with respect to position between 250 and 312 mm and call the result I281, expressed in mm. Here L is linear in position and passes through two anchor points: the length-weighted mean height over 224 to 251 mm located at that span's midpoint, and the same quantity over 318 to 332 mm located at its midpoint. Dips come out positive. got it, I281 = 8.5 mm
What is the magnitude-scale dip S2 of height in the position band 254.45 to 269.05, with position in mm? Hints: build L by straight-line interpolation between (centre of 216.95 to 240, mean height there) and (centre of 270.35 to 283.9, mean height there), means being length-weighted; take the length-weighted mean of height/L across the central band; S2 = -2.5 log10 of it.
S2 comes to 0.32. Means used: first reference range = 1.77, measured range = 1.15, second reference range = 1.43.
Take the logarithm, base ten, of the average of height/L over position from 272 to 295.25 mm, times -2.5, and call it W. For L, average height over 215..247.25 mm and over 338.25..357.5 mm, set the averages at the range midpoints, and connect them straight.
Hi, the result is 0.108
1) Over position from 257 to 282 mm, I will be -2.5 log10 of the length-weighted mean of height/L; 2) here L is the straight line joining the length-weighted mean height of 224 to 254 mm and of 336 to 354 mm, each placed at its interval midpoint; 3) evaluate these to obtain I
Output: 0.25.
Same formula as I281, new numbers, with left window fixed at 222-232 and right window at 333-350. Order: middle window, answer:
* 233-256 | 0.80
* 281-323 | 1.00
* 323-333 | -1.21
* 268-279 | 1.39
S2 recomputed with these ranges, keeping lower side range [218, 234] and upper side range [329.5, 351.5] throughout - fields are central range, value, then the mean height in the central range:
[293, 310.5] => 0.053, 1.37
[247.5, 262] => 0.110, 1.5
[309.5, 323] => -0.011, 1.38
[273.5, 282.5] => 0.062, 1.46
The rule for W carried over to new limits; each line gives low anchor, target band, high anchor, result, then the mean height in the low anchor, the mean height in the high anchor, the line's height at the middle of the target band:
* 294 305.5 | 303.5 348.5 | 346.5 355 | 0.04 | 1.35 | 1.41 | 1.38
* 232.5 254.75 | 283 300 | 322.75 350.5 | 0.09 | 1.66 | 1.3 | 1.48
